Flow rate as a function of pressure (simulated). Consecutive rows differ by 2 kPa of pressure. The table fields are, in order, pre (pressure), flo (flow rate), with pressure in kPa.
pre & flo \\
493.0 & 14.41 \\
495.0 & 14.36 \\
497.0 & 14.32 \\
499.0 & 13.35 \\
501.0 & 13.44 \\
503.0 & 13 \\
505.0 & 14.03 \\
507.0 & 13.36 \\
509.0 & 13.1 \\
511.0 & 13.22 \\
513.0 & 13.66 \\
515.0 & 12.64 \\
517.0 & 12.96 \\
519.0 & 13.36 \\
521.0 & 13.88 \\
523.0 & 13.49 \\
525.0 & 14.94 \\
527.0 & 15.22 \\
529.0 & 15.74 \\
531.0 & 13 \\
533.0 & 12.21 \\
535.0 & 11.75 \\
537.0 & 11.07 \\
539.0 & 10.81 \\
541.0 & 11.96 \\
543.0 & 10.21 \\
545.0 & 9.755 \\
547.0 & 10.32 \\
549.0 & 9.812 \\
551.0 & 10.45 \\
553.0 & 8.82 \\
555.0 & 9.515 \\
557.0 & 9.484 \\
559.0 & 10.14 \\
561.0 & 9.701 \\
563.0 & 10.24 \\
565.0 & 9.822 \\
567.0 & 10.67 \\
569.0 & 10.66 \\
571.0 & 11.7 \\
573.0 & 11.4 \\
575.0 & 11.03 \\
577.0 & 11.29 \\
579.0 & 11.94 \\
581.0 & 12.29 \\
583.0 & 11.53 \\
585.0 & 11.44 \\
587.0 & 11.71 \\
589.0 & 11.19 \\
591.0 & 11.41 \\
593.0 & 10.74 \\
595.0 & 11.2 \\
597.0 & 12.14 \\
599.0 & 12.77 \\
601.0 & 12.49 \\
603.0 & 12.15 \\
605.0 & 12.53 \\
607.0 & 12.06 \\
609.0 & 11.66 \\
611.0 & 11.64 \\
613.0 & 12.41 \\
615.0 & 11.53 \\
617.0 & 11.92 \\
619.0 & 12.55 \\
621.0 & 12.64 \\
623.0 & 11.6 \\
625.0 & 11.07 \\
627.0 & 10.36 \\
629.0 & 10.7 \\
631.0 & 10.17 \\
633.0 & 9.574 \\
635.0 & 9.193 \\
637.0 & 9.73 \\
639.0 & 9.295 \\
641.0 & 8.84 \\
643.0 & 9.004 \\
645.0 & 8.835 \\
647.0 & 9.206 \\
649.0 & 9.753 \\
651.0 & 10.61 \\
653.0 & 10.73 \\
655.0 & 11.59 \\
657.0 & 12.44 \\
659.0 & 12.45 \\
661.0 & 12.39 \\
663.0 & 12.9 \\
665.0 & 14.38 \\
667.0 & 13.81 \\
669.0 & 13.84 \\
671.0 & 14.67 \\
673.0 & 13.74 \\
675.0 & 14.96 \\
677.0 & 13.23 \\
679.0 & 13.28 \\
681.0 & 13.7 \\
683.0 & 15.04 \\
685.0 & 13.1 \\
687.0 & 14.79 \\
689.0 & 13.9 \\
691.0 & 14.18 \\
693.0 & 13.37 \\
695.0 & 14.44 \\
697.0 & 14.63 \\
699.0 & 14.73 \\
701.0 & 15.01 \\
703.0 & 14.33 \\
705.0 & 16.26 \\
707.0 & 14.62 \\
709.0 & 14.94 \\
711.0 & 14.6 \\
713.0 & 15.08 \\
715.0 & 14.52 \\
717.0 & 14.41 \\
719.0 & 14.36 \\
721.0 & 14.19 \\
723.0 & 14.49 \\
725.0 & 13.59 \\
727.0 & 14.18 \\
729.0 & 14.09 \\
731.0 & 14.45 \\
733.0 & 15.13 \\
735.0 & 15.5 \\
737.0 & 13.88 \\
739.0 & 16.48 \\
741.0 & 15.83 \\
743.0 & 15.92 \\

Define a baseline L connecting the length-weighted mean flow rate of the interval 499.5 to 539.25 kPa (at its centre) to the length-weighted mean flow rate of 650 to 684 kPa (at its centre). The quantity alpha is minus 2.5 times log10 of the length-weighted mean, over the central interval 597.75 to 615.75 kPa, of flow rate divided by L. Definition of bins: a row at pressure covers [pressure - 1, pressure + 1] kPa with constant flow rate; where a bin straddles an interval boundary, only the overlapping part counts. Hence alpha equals 0.09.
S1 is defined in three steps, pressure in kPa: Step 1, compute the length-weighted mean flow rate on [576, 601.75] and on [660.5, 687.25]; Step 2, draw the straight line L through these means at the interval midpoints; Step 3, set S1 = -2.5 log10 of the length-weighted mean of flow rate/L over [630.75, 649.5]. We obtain 0.36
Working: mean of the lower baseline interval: 11.7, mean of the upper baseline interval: 13.8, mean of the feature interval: 9.32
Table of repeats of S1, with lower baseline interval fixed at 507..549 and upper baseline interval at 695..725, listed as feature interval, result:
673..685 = 0.03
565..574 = 0.19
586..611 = 0.14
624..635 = 0.32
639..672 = 0.22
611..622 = 0.12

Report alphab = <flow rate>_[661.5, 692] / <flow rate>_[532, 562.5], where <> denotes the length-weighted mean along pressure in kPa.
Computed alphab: 1.3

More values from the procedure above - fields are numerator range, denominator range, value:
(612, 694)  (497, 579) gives 1.01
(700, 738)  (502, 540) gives 1.10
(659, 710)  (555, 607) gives 1.26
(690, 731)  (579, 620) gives 1.22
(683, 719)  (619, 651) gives 1.44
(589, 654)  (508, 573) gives 0.94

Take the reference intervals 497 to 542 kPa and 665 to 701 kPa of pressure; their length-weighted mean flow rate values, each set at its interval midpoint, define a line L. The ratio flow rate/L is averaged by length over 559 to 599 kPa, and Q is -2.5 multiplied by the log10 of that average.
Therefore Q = 0.21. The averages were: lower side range 13.2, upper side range 14.1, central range 11.2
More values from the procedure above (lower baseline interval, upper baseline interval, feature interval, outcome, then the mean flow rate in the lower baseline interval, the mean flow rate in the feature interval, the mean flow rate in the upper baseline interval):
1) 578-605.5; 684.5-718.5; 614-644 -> 0.20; 11.8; 10.5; 14.5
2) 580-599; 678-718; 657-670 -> 0.03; 11.6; 13.2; 14.4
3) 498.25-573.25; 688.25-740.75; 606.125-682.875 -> 0.16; 11.9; 11.7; 14.6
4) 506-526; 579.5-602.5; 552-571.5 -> 0.23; 13.5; 10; 11.7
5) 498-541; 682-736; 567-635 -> 0.19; 13.2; 11.5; 14.5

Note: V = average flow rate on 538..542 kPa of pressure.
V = 11.4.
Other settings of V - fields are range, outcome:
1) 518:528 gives 14.2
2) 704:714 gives 15.1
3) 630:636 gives 9.65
